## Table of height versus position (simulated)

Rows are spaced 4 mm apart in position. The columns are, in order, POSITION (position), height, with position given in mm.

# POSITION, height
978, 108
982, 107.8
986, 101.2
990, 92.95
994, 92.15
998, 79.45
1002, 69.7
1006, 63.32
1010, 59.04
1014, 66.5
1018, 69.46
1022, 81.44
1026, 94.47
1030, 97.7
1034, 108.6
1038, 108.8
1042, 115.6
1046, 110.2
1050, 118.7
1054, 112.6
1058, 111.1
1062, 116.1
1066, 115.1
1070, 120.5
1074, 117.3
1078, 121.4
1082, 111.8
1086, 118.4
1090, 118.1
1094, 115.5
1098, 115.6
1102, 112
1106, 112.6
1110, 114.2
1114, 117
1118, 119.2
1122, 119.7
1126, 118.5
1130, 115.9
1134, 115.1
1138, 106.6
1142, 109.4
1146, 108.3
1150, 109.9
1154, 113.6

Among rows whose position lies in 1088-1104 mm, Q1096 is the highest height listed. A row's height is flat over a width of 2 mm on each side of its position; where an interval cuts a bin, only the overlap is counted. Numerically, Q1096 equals 118.1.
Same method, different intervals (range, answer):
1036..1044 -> 115.6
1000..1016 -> 69.7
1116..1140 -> 119.7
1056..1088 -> 121.4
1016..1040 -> 108.8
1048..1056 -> 118.7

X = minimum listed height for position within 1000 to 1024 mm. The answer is 59.04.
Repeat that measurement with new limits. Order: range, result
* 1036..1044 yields 108.8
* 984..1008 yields 63.32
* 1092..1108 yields 112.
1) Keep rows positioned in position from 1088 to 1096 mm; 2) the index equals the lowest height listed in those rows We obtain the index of 115.5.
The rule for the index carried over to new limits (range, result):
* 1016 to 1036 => 69.46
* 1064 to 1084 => 111.8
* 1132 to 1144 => 106.6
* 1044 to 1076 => 110.2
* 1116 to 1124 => 119.2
